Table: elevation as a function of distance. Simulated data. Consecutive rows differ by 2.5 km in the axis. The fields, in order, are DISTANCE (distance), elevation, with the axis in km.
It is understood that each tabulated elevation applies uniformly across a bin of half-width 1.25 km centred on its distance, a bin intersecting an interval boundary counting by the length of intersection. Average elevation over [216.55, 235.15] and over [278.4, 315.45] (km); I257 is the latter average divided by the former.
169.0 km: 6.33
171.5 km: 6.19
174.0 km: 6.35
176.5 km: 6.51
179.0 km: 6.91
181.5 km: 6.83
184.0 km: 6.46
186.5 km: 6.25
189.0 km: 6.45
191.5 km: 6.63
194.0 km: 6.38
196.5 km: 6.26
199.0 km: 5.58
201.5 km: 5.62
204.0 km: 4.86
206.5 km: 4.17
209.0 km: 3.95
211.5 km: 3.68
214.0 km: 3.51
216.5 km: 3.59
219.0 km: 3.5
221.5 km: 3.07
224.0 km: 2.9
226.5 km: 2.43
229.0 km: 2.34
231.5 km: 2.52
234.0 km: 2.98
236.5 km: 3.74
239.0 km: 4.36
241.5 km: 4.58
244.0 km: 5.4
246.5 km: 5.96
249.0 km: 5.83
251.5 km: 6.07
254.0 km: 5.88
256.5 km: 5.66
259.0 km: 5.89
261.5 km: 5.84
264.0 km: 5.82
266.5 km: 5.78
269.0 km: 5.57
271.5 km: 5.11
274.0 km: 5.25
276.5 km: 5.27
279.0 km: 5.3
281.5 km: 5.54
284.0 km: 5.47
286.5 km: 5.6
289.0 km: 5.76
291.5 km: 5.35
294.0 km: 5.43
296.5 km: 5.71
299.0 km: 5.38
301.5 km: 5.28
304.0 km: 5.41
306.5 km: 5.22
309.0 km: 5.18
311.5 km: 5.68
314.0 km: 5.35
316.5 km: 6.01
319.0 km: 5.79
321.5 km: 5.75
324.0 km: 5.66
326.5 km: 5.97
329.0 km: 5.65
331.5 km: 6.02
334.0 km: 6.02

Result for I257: 1.90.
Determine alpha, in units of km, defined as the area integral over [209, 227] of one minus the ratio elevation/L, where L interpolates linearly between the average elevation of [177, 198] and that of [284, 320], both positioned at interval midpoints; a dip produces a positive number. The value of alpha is 8.43 km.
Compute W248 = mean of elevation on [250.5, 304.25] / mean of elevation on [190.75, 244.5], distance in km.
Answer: 1.3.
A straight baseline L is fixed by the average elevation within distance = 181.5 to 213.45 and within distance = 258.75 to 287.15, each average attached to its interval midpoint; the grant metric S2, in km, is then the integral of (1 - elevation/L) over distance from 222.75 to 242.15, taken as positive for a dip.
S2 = 8.2 km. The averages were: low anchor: 5.53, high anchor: 5.52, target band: 3.19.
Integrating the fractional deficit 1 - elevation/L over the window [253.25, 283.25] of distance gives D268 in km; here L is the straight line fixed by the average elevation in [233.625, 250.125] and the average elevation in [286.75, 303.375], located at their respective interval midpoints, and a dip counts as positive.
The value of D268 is -2.6 km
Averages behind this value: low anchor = 4.78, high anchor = 5.49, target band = 5.57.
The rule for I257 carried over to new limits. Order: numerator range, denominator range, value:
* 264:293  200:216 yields 1.28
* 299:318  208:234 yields 1.74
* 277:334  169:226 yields 1.06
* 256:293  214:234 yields 1.88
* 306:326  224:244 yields 1.66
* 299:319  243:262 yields 0.94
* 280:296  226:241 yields 1.74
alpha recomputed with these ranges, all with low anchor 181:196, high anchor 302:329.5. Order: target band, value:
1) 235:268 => 3.3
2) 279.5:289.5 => 0.4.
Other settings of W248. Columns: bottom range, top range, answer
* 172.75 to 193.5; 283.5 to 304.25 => 0.84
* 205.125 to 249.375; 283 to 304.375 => 1.46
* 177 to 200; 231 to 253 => 0.73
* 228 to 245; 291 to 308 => 1.46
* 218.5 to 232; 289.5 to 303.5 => 1.97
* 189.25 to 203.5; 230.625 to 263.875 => 0.83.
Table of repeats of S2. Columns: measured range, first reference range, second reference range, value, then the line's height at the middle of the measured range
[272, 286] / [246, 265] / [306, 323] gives 0.95 km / 5.75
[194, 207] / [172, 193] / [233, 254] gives 1.30 km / 6.07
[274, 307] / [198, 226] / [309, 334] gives -1.22 km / 5.25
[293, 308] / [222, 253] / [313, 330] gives -0.21 km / 5.33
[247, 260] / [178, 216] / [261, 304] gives -0.88 km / 5.5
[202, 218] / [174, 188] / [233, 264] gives 5.26 km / 5.99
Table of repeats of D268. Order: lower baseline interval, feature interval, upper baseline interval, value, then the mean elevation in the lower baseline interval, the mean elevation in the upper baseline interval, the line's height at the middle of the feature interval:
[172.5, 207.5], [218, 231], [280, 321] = 6.82 km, 6.1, 5.51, 5.92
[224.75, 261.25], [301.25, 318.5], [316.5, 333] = 0.38 km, 4.56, 5.83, 5.59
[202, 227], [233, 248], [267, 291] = -0.51 km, 3.66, 5.44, 4.38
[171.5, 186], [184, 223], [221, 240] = 0.05 km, 6.56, 3.02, 4.87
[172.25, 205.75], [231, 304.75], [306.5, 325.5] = 6.86 km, 6.21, 5.61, 5.84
